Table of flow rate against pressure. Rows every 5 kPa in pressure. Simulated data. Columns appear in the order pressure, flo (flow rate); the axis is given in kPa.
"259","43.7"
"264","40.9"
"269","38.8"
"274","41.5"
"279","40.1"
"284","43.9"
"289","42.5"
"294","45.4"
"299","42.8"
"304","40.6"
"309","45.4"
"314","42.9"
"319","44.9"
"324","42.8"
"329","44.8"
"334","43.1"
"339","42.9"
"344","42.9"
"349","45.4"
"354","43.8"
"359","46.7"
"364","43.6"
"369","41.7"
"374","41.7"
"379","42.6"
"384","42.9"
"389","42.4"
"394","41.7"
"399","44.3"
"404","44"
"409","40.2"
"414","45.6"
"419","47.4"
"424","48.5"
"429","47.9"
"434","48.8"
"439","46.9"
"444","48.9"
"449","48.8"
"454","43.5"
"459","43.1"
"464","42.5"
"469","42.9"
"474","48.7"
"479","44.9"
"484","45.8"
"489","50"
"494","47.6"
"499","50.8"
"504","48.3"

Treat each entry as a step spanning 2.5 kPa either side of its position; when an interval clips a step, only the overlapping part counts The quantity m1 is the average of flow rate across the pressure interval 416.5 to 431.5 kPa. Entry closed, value 47.9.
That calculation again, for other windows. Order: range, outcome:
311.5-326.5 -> 43.5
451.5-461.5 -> 43.3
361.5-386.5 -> 42.5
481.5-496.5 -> 47.8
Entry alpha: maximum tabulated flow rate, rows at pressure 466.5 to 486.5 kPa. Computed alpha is 48.7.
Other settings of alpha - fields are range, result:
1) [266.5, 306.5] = 45.4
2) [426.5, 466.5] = 48.9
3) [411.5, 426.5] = 48.5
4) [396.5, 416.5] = 45.6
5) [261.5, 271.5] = 40.9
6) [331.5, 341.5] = 43.1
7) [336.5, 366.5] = 46.7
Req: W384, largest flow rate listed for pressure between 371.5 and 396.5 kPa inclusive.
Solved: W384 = 42.9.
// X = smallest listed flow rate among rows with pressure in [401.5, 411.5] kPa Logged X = 40.2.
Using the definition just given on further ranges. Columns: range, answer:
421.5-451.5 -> 46.9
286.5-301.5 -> 42.5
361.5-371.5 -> 41.7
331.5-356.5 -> 42.9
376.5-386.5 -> 42.6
